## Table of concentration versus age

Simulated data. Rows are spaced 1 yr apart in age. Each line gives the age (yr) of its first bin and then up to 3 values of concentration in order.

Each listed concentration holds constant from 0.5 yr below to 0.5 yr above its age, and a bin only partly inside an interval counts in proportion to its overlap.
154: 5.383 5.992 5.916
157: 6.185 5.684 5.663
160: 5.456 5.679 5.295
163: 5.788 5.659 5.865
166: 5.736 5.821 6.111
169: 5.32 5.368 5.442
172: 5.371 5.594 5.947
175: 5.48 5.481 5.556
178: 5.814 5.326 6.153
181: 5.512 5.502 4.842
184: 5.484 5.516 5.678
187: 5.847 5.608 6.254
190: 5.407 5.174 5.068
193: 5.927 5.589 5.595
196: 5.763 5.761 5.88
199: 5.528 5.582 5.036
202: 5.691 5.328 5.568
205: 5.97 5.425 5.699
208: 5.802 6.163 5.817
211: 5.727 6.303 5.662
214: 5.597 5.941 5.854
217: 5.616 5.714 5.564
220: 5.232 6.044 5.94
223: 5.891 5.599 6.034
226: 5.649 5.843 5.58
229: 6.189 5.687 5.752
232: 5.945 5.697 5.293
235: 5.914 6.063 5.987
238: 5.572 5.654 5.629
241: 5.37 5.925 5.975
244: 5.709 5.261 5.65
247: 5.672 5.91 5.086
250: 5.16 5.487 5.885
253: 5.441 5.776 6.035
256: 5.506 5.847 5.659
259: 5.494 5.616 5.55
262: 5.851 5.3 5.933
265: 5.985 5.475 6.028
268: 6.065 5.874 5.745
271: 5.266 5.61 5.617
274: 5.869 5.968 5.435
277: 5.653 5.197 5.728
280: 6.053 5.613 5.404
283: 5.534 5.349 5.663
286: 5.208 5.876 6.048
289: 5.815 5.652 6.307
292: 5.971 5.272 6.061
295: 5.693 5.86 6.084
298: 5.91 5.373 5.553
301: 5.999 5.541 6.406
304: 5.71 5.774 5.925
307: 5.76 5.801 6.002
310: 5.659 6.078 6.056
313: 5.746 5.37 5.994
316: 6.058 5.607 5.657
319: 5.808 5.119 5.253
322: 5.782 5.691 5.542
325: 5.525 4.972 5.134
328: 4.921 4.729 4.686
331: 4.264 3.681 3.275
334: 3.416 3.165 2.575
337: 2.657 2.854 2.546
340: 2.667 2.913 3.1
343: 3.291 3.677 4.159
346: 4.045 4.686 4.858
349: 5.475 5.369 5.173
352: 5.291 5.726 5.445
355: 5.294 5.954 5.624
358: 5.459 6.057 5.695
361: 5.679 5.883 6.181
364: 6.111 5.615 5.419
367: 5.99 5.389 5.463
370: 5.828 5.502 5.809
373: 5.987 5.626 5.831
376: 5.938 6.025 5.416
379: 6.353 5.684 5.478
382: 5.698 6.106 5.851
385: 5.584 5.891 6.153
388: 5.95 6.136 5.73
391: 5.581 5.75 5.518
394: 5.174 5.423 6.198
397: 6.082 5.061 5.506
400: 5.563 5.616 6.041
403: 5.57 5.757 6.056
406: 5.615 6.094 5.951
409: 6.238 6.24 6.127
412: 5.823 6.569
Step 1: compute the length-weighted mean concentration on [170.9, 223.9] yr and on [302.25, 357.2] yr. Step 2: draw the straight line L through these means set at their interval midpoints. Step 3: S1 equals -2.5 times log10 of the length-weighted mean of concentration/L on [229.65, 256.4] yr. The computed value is -0.06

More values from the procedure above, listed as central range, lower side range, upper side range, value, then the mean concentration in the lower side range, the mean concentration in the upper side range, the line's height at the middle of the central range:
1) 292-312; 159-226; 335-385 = -0.11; 5.65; 5.08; 5.28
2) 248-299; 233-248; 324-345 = -0.14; 5.7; 3.76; 5.02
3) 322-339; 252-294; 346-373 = 0.32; 5.7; 5.56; 5.6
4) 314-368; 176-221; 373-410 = 0.19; 5.64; 5.79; 5.75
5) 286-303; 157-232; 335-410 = -0.07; 5.67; 5.31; 5.47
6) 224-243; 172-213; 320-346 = -0.12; 5.63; 4.04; 5.17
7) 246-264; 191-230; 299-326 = 0.02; 5.71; 5.73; 5.72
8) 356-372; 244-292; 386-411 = 0.01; 5.67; 5.8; 5.77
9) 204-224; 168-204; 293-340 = -0.06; 5.56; 5.13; 5.47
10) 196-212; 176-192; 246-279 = -0.02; 5.56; 5.66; 5.58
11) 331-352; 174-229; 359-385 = 0.47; 5.67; 5.78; 5.76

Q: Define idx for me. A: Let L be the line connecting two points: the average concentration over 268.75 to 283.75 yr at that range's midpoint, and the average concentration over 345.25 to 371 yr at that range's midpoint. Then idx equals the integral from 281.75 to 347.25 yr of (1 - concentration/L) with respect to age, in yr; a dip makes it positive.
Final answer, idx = 6.02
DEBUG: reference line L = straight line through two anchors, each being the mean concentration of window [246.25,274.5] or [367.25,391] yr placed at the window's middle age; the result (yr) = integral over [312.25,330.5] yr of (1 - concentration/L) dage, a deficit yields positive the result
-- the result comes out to 1.0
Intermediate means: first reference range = 5.67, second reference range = 5.8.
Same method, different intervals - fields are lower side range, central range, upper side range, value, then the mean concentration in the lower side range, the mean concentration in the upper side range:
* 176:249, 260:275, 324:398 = -0.7 yr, 5.68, 5.1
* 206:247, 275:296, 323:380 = -1.3 yr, 5.76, 4.91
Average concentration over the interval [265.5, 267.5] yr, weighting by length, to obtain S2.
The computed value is 5.75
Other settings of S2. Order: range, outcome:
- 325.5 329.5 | 4.94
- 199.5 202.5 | 5.44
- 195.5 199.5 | 5.73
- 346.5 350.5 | 5.1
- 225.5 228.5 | 5.69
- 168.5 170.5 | 5.34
